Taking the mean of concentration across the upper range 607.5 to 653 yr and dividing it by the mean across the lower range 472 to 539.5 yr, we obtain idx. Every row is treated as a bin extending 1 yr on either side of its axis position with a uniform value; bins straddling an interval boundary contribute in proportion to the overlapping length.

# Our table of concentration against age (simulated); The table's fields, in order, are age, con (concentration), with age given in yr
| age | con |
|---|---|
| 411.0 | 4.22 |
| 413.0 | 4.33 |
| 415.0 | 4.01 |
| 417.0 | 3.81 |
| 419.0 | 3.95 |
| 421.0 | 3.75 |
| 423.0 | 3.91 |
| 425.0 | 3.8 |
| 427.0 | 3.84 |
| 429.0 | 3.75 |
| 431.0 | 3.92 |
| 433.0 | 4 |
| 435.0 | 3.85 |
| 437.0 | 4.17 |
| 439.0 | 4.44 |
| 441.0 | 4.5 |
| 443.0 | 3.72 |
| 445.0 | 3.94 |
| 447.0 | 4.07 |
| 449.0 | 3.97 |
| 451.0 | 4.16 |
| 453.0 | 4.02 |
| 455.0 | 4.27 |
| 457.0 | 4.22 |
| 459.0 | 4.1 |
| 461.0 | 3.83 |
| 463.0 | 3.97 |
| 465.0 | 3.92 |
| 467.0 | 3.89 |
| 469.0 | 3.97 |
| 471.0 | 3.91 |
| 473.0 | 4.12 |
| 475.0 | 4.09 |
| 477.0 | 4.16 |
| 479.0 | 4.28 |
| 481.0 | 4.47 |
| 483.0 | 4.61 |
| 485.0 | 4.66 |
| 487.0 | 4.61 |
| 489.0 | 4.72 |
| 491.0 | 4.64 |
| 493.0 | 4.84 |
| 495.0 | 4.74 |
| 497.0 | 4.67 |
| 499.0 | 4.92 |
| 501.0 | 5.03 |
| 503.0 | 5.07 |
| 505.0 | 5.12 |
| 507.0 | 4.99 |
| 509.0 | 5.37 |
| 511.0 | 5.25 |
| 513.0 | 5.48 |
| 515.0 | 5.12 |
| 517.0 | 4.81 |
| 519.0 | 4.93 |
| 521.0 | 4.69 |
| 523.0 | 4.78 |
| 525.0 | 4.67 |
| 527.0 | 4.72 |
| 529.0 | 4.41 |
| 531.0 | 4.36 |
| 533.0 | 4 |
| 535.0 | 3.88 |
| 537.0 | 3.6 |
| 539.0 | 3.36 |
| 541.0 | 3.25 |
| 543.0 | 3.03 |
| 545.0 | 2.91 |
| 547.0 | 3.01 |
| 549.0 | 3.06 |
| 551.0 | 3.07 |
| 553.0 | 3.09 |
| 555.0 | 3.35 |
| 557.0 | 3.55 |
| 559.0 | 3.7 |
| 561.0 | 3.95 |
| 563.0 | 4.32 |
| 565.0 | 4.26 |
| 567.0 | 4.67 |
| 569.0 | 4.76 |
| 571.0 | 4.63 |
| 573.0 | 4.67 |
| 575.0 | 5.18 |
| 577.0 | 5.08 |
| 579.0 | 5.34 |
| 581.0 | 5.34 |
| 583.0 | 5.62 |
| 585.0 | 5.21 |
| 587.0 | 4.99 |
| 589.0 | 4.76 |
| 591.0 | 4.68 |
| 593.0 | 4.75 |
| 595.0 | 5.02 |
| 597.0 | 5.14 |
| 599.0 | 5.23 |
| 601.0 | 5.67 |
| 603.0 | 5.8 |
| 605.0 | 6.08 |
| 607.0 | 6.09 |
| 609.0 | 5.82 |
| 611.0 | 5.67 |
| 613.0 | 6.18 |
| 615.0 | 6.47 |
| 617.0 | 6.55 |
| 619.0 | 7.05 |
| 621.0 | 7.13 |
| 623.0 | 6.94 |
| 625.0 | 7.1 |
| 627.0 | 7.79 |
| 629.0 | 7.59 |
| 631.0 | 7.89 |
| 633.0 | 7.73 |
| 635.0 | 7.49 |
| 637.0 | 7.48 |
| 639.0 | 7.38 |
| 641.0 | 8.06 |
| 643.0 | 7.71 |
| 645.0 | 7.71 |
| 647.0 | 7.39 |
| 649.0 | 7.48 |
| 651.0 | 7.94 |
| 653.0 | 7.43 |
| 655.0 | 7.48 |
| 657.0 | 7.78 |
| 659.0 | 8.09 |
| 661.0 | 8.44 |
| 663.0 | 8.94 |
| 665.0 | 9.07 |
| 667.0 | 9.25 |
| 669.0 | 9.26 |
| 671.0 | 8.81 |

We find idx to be 1.55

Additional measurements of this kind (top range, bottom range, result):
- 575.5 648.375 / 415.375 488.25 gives 1.55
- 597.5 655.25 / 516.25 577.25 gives 1.72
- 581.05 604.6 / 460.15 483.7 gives 1.27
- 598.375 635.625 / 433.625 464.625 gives 1.63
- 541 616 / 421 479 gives 1.17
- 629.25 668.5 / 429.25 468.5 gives 1.96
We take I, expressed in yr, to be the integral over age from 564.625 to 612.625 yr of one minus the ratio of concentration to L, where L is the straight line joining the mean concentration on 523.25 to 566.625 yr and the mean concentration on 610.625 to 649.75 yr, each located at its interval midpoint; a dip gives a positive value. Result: 2.67 yr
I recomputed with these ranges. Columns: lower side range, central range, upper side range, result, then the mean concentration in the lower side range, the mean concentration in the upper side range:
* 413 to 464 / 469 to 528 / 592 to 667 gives 2.8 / 4.01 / 7.04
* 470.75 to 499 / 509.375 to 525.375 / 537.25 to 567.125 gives -4.0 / 4.5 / 3.47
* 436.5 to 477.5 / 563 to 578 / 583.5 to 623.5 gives 1.8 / 4.07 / 5.75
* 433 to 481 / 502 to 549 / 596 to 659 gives 7.5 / 4.08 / 6.96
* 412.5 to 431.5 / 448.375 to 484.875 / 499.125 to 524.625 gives 2.8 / 3.9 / 5.04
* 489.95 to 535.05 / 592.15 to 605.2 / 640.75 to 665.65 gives 2.7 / 4.82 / 7.94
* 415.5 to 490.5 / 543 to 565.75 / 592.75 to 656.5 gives 9.0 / 4.09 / 6.82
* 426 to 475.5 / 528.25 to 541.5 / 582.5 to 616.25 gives 2.7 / 4.02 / 5.49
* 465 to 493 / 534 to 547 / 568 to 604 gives 4.0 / 4.32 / 5.1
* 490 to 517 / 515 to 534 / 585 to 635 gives 2.2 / 5.01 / 6.18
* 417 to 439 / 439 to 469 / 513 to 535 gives 0.4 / 3.91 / 4.65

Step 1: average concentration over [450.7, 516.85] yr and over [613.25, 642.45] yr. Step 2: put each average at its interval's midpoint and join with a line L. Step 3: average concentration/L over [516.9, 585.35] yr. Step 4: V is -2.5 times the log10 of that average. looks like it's 0.36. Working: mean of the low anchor 4.53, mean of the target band 4.19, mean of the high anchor 7.31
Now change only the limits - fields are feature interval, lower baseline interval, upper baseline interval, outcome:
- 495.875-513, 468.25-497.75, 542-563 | -0.235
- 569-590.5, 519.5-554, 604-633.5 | 0.061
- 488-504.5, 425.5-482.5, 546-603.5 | -0.147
